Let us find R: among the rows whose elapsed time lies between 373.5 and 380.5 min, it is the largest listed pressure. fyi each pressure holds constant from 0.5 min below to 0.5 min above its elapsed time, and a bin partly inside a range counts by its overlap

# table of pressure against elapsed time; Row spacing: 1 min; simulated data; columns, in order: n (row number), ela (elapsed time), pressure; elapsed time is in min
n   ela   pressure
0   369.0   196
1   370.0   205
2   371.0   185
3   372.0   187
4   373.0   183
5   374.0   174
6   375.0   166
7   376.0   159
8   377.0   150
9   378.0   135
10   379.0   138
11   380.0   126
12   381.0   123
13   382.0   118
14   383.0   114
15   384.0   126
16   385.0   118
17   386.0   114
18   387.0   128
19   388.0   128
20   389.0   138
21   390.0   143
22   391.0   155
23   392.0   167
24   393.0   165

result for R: 174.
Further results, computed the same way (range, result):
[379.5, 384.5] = 126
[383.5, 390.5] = 143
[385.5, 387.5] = 128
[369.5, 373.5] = 205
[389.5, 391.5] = 155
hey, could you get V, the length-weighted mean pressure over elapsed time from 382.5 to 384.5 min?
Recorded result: 120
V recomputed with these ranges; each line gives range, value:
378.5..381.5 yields 129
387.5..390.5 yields 136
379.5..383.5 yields 120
